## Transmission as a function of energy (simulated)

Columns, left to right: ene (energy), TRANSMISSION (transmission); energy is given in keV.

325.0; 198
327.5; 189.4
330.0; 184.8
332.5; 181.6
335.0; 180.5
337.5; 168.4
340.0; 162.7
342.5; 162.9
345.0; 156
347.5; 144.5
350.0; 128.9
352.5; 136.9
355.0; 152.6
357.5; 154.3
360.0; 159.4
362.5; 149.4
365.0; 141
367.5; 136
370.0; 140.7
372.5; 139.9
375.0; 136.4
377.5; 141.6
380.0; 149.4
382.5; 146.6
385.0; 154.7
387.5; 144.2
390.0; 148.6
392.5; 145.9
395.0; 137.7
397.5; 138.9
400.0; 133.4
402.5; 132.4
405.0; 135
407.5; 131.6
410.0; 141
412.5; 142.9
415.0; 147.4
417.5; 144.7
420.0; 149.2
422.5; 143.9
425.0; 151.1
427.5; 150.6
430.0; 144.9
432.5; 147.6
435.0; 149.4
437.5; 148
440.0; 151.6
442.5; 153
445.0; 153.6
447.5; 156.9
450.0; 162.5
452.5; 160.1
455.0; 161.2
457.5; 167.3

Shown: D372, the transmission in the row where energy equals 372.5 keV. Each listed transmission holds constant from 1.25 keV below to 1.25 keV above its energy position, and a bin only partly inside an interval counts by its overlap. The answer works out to 139.9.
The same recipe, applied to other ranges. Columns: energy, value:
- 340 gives 162.7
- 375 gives 136.4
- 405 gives 135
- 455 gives 161.2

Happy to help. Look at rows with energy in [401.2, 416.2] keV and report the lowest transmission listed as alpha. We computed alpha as 131.6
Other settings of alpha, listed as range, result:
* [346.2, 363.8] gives 128.9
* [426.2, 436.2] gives 144.9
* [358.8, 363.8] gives 149.4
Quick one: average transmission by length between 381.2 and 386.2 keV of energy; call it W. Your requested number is 151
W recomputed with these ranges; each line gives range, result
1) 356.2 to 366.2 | 151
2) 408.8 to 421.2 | 145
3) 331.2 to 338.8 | 177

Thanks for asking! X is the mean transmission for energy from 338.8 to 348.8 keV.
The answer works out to 156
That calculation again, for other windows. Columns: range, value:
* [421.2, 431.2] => 148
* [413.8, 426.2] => 147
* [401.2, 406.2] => 134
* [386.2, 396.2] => 144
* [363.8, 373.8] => 139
